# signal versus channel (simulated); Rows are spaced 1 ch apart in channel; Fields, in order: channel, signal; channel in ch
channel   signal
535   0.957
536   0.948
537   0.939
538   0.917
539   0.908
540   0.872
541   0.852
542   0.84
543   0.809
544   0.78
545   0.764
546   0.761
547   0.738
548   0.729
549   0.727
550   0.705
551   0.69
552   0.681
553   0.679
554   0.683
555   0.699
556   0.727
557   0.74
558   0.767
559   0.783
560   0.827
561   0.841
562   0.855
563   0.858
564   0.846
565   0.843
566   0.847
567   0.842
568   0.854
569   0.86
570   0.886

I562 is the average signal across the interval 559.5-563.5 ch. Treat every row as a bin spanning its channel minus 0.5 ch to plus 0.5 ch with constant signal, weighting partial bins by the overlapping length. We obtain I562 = 0.845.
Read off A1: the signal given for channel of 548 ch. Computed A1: 0.729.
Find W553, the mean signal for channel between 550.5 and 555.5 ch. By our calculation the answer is 0.686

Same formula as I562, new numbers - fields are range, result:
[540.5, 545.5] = 0.809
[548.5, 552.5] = 0.701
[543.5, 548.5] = 0.754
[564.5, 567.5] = 0.844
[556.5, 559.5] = 0.763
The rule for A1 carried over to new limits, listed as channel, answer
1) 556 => 0.727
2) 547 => 0.738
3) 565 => 0.843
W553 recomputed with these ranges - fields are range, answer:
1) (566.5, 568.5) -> 0.848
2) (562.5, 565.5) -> 0.849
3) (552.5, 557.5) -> 0.706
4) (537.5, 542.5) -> 0.878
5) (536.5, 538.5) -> 0.928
